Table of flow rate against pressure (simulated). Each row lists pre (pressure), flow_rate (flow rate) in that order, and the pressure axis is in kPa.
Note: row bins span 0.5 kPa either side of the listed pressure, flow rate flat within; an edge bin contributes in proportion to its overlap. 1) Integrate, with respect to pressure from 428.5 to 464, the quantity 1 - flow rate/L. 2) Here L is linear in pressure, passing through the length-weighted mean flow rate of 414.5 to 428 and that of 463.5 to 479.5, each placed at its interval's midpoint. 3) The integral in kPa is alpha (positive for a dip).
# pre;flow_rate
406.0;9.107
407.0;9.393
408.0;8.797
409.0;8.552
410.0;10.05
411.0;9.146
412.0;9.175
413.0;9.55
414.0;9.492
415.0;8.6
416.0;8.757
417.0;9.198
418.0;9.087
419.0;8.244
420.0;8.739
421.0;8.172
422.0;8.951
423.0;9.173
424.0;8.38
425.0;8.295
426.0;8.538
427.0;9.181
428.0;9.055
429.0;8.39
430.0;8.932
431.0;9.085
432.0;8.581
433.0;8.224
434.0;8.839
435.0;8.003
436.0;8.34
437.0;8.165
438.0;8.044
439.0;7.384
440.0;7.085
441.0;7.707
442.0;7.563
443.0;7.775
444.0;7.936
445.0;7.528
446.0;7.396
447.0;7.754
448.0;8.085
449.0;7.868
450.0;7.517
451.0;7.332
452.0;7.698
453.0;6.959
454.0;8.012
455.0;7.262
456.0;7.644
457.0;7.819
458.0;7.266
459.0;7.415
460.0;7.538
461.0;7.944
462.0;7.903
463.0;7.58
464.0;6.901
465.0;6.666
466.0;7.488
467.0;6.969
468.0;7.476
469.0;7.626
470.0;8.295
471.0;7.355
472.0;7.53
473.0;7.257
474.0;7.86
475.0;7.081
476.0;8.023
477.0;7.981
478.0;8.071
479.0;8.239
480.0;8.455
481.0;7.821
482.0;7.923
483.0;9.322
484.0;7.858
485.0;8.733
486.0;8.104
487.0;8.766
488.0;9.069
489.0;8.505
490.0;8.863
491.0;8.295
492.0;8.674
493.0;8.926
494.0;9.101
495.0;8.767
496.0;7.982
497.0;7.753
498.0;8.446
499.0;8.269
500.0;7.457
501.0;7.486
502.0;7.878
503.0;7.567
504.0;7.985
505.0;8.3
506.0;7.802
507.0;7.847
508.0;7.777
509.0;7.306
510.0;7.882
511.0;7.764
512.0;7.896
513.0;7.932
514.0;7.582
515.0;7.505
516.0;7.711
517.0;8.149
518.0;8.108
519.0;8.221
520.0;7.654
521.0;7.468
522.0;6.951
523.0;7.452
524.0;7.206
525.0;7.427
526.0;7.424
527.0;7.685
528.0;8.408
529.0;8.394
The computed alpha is 1.4 kPa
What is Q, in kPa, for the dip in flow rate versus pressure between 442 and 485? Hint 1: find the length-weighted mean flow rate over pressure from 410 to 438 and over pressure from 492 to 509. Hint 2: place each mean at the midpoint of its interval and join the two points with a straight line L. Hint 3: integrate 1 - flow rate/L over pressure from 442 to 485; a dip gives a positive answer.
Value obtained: 3.7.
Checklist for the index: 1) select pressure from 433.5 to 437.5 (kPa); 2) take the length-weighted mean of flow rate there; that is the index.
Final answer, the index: 8.34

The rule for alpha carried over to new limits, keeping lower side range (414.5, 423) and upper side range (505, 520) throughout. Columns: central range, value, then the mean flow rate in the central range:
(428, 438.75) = 0.18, 8.46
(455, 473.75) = 1.85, 7.48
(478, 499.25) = -1.06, 8.46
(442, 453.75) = 1.16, 7.63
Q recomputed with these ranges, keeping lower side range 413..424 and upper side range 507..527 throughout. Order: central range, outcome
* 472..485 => 0.2 kPa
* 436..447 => 1.1 kPa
